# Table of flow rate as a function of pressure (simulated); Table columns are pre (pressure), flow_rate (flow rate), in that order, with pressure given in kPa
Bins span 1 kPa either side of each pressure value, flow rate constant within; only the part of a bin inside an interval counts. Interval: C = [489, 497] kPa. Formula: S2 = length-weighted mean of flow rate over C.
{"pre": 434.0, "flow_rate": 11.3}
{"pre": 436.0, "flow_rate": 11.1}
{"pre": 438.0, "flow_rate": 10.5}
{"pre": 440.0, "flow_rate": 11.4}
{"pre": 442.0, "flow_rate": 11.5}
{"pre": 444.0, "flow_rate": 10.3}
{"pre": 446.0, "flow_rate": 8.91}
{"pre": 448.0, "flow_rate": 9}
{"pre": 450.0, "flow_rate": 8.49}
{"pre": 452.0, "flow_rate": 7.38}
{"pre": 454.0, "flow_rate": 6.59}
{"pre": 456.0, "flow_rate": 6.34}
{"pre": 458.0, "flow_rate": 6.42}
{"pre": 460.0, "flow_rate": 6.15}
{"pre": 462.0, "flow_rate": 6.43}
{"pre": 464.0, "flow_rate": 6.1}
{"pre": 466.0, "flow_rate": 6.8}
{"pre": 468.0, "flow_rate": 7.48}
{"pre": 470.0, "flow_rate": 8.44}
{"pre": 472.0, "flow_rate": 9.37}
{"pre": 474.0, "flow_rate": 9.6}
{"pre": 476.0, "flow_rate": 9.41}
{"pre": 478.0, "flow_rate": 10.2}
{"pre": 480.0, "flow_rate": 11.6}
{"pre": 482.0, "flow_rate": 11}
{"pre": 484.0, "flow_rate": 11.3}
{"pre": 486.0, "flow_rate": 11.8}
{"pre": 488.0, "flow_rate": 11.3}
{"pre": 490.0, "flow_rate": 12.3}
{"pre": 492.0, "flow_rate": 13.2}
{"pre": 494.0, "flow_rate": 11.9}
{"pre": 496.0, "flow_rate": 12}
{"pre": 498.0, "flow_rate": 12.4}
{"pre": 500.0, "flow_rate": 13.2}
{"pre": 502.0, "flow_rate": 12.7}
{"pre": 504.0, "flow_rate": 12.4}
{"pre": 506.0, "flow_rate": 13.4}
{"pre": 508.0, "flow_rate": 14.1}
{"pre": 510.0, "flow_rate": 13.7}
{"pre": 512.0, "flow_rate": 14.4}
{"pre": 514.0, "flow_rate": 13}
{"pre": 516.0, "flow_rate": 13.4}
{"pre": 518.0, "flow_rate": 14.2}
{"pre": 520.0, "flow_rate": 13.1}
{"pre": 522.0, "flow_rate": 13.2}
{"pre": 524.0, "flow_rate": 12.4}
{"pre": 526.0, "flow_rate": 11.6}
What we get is 12.3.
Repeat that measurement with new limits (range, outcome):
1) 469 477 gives 9.2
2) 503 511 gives 13.4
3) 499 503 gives 12.9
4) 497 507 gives 12.8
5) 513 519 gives 13.5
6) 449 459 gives 7.04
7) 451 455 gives 6.98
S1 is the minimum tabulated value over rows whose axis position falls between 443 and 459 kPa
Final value 6.34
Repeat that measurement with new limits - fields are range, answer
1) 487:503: 11.3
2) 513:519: 13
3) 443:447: 8.91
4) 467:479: 7.48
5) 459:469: 6.1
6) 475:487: 9.41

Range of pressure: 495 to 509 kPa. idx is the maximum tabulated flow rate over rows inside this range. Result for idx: 14.1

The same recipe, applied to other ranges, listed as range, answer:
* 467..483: 11.6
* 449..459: 8.49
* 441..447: 11.5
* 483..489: 11.8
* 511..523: 14.4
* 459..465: 6.43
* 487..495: 13.2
